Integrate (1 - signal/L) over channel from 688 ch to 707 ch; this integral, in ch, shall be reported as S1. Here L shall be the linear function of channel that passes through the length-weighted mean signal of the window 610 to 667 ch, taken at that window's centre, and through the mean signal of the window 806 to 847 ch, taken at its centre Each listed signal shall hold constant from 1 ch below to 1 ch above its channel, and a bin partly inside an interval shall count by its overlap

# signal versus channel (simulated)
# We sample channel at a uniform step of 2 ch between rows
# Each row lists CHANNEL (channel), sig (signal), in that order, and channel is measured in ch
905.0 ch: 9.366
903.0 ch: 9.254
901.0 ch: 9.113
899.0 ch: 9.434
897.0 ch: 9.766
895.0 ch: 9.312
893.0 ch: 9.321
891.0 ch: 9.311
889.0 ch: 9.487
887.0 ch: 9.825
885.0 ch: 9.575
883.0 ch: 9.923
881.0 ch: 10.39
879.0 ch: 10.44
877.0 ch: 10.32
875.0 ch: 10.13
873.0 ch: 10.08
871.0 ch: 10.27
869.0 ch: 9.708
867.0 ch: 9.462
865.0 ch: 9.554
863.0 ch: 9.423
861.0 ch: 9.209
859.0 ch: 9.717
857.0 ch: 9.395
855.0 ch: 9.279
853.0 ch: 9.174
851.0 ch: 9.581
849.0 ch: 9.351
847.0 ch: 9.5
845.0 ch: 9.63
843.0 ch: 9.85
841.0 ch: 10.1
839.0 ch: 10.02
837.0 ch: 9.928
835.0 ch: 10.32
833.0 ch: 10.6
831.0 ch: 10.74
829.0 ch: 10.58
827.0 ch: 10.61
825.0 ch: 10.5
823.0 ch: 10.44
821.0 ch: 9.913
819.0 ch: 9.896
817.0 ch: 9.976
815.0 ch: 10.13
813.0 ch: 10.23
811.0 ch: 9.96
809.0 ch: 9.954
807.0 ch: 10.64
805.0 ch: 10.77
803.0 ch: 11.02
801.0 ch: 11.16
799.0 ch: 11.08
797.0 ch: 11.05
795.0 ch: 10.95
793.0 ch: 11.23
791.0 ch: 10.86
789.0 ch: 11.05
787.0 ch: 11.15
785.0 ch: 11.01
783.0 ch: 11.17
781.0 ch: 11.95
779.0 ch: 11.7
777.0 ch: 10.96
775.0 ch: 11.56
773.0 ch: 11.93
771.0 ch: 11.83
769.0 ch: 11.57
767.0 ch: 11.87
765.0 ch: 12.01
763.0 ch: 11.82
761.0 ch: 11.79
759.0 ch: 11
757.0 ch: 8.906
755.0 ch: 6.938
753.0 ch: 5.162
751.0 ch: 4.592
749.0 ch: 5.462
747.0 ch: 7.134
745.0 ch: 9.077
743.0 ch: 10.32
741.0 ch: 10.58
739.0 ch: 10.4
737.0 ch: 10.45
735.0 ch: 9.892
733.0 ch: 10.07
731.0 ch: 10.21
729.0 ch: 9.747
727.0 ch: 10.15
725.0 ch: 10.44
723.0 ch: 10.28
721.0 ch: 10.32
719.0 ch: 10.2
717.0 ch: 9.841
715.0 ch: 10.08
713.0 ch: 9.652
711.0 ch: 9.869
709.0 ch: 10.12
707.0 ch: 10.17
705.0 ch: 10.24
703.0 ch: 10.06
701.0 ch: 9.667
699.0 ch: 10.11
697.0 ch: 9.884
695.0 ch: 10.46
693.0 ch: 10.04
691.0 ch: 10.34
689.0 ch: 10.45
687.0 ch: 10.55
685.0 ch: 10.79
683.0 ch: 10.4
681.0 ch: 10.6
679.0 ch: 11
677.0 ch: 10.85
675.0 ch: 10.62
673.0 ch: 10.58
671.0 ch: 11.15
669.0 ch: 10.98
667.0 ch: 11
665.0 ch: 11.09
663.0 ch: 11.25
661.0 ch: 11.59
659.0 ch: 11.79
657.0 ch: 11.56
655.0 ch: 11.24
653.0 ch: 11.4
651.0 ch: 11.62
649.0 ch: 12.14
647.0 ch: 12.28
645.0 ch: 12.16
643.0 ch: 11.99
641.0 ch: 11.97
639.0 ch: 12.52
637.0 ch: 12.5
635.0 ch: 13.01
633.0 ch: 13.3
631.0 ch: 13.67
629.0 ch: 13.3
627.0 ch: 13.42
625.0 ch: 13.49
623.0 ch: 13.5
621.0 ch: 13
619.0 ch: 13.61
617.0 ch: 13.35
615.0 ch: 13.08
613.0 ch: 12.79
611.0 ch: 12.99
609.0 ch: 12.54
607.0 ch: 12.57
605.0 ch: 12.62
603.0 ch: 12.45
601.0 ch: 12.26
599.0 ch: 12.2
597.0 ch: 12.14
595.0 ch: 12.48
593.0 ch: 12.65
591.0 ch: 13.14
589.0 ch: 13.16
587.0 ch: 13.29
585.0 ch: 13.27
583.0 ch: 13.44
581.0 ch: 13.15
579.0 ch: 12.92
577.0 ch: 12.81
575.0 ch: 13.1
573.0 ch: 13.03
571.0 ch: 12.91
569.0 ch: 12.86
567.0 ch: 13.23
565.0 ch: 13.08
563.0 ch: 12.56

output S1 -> 2.60 ch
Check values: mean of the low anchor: 12.5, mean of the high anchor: 10.2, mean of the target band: 10.1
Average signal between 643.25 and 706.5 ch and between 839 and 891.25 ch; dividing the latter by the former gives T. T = 0.89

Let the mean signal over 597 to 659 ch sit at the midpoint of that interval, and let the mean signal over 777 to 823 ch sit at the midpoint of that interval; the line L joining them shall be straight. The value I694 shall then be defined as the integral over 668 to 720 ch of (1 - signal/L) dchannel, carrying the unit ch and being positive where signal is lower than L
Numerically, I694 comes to 6.8 ch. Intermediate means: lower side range 12.6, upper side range 10.8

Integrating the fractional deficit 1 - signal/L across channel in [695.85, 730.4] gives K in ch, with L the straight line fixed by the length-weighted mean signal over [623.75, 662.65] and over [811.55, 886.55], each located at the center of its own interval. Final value 4.4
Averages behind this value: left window 12.4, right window 9.94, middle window 10.1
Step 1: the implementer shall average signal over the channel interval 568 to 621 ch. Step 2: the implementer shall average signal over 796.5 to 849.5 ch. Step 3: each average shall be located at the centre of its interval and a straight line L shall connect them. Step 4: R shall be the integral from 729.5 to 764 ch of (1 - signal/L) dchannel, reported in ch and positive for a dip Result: 6.5 ch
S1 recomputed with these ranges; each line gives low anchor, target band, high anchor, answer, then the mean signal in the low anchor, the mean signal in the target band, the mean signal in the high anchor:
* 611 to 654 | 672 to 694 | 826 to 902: 2.8 ch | 12.8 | 10.6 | 9.8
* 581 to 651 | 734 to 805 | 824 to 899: 4.0 ch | 12.8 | 10.3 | 9.84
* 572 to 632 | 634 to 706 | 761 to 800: 7.5 ch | 13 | 11.1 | 11.4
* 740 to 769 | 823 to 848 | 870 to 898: -1.6 ch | 9.13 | 10.2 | 9.87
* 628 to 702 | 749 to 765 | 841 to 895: 3.0 ch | 11.3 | 8.62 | 9.69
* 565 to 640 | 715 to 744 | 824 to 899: 3.1 ch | 13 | 10.2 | 9.84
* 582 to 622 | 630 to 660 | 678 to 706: -1.4 ch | 12.9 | 12.2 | 10.3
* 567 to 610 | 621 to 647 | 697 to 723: -2.4 ch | 12.8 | 12.9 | 10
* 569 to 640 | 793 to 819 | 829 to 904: -0.2 ch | 13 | 10.6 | 9.75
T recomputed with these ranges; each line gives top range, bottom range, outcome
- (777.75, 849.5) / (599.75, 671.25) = 0.85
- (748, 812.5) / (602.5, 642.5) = 0.80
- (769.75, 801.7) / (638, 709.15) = 1.03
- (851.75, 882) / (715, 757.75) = 1.08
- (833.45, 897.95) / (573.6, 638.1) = 0.75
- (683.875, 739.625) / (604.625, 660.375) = 0.81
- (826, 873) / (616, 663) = 0.79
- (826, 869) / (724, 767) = 1.04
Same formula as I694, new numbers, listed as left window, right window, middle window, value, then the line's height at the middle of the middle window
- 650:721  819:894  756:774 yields -2.0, 10.3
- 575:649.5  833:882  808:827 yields 0.3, 10.3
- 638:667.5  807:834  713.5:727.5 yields 1.2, 11.1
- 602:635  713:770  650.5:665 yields 0.7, 12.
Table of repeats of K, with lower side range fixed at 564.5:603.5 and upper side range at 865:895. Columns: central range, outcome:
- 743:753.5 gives 4.2 ch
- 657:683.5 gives 2.2 ch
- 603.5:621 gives -0.5 ch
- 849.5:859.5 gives 0.7 ch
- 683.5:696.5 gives 1.5 ch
